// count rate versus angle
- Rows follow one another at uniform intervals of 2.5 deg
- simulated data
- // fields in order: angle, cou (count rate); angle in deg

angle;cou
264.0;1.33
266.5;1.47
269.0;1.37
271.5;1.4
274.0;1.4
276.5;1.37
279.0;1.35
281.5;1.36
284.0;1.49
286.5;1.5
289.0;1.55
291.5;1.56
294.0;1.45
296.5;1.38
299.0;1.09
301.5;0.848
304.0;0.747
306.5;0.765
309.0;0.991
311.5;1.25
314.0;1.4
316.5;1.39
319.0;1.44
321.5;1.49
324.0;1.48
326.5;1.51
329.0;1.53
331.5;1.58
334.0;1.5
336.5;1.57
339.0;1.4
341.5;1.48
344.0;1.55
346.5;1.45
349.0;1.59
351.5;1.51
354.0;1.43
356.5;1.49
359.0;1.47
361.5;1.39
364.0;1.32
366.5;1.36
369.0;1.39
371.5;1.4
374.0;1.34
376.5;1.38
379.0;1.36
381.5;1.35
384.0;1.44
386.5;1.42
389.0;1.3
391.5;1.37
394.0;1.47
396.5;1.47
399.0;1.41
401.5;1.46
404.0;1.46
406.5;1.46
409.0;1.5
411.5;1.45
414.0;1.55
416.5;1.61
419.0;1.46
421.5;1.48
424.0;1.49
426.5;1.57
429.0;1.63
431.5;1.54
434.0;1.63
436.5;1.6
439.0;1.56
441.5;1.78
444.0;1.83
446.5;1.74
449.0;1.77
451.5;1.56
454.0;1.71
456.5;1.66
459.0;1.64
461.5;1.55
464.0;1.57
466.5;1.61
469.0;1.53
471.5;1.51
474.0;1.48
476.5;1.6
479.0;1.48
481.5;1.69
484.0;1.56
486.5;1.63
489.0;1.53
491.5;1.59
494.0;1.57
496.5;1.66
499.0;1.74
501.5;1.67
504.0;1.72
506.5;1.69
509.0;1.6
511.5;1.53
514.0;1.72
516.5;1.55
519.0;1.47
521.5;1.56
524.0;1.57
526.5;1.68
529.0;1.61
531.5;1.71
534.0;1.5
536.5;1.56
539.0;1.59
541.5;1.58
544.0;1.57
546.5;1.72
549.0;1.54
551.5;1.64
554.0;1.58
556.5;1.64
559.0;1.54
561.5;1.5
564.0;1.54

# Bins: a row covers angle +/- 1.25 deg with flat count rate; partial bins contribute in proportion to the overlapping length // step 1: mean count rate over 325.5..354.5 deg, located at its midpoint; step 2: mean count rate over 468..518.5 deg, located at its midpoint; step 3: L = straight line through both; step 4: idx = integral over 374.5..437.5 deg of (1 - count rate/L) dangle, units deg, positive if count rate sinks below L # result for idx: 3.2 deg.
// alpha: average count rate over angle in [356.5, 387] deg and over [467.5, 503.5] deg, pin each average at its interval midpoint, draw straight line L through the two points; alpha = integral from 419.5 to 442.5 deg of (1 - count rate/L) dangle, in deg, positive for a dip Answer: -1.3 deg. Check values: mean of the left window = 1.39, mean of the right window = 1.59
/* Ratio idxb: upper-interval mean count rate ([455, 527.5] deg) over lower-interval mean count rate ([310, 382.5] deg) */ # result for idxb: 1.11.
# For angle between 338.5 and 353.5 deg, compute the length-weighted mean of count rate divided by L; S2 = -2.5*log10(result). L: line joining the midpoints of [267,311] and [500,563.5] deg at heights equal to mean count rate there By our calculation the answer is -0.112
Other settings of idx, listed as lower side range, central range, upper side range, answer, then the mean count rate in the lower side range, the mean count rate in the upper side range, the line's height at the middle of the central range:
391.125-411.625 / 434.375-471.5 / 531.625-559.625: -3.5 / 1.45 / 1.59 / 1.5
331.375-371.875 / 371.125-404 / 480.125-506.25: 2.3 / 1.46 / 1.64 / 1.51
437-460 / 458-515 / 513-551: 1.6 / 1.69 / 1.6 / 1.65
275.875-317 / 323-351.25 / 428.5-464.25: -3.0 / 1.26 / 1.65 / 1.37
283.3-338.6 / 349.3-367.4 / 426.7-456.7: 0.3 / 1.34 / 1.66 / 1.46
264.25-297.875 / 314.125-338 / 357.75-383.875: -1.5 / 1.43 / 1.38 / 1.4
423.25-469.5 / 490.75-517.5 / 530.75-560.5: -0.5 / 1.63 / 1.59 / 1.61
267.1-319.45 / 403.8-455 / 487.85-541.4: -3.6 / 1.29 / 1.61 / 1.49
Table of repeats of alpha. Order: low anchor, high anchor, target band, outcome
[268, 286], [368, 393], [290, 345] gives 2.0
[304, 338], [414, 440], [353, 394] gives 1.8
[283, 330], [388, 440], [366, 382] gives 0.6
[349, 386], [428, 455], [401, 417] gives 0.6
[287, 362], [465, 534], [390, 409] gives 0.4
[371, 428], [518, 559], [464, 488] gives -0.6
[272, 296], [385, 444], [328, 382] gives 1.2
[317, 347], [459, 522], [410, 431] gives 0.3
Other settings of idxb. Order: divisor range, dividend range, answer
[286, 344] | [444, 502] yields 1.20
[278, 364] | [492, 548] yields 1.17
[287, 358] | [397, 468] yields 1.15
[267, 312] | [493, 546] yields 1.27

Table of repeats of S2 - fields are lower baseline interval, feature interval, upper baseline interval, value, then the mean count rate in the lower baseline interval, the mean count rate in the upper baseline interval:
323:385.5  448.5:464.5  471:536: -0.05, 1.45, 1.6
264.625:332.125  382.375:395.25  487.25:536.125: 0.04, 1.34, 1.61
